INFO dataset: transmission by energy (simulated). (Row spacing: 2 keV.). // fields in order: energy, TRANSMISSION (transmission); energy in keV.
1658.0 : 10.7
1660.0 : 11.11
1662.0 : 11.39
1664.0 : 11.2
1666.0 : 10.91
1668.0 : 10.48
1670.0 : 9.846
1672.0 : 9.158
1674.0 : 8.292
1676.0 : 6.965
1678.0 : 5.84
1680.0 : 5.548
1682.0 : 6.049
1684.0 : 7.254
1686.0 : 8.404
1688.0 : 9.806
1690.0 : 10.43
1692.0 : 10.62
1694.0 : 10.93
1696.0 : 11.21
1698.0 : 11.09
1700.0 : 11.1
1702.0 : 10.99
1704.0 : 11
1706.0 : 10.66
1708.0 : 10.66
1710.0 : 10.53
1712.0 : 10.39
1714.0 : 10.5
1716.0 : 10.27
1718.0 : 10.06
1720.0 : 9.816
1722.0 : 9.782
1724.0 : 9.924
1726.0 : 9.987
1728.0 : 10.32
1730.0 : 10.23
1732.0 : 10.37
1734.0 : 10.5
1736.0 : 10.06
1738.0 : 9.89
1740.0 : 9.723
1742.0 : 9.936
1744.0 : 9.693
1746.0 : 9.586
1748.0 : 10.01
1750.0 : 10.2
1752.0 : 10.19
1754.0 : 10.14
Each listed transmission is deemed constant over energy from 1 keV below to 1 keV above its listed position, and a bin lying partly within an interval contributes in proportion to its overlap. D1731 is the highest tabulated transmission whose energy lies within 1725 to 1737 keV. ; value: 10.5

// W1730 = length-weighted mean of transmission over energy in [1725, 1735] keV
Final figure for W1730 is 10.3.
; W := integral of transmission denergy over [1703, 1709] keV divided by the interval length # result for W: 10.8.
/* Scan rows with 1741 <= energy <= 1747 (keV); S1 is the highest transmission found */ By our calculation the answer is 9.936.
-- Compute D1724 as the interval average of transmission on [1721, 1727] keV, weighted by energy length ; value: 9.9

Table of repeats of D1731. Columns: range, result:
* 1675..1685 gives 7.254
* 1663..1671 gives 11.2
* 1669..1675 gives 9.846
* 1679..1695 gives 10.93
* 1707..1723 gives 10.66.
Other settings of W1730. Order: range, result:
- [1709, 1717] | 10.4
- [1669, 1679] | 8.02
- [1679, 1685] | 6.28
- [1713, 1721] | 10.2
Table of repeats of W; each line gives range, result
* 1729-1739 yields 10.2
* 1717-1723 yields 9.89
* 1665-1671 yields 10.4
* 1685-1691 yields 9.55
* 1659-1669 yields 11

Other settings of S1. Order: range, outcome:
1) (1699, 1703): 11.1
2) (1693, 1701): 11.21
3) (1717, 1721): 10.06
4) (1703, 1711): 11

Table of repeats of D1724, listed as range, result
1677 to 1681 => 5.69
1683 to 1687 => 7.83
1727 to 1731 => 10.3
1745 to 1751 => 9.93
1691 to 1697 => 10.9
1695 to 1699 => 11.2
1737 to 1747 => 9.77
